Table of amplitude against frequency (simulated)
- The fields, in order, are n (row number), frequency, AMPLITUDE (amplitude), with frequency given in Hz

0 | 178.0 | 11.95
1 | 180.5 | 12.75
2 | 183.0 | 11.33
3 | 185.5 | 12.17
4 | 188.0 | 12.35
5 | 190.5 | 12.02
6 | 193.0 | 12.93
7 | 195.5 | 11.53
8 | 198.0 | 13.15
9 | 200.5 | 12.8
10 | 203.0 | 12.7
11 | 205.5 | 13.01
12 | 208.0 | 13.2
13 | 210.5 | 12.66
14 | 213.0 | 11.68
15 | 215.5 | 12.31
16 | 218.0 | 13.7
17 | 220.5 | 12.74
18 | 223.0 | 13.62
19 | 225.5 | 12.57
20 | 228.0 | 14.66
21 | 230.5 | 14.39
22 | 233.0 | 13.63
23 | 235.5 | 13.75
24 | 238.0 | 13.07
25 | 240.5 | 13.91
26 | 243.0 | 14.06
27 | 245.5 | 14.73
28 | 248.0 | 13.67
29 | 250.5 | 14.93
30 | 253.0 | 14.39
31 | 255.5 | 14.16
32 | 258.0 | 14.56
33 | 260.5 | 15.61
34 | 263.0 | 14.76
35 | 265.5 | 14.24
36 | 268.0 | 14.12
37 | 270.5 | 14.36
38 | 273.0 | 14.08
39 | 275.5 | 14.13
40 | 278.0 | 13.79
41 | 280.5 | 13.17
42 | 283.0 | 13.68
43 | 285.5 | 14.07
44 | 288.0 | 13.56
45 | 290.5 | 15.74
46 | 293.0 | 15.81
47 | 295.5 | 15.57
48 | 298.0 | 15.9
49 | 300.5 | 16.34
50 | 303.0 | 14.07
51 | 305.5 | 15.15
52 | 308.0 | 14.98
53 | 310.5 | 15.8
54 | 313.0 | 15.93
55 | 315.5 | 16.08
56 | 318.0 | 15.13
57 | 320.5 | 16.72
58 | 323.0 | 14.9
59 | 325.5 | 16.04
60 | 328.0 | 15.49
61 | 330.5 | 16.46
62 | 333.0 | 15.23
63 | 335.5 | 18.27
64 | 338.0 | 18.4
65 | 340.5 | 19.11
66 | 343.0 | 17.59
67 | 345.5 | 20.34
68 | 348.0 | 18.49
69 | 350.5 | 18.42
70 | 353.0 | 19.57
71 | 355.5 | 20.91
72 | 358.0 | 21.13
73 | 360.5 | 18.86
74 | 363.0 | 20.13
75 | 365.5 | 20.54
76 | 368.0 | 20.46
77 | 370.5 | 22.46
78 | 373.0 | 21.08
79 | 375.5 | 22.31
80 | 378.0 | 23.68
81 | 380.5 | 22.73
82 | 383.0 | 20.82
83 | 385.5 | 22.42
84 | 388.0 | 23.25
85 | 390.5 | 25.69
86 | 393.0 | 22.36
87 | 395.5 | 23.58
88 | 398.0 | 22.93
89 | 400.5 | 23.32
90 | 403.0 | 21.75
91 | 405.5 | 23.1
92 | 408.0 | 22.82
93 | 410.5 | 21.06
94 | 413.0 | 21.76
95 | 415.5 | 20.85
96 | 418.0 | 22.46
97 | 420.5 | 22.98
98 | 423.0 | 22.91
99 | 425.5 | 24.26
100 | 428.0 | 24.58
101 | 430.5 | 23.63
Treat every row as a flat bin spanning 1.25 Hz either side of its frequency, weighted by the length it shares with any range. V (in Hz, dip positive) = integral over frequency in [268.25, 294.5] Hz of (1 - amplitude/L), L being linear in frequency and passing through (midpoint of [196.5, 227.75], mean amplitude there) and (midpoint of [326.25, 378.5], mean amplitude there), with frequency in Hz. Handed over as 3.02 Hz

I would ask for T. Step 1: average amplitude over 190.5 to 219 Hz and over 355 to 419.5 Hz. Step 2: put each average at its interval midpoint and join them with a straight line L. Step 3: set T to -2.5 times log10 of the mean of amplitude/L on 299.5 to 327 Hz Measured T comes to 0.173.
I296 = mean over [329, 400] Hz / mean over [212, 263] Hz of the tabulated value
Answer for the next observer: 1.5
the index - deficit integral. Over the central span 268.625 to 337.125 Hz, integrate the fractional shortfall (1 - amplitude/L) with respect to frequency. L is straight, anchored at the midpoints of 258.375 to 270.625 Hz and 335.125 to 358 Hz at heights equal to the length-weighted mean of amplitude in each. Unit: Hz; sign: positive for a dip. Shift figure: 6.3 Hz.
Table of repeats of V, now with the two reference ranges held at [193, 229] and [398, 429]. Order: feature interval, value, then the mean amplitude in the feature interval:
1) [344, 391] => -1.57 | 21.1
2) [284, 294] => 1.14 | 14.7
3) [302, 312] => 1.41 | 15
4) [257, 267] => 0.36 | 14.8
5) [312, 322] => 1.14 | 15.9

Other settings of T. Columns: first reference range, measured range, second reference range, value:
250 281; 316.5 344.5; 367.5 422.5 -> 0.11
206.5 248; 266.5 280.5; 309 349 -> 0.07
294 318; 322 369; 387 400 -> 0.04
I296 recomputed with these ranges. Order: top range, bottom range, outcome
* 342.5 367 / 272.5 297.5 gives 1.36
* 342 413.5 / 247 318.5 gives 1.46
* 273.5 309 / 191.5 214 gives 1.16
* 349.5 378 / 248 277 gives 1.43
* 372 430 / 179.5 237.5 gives 1.77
